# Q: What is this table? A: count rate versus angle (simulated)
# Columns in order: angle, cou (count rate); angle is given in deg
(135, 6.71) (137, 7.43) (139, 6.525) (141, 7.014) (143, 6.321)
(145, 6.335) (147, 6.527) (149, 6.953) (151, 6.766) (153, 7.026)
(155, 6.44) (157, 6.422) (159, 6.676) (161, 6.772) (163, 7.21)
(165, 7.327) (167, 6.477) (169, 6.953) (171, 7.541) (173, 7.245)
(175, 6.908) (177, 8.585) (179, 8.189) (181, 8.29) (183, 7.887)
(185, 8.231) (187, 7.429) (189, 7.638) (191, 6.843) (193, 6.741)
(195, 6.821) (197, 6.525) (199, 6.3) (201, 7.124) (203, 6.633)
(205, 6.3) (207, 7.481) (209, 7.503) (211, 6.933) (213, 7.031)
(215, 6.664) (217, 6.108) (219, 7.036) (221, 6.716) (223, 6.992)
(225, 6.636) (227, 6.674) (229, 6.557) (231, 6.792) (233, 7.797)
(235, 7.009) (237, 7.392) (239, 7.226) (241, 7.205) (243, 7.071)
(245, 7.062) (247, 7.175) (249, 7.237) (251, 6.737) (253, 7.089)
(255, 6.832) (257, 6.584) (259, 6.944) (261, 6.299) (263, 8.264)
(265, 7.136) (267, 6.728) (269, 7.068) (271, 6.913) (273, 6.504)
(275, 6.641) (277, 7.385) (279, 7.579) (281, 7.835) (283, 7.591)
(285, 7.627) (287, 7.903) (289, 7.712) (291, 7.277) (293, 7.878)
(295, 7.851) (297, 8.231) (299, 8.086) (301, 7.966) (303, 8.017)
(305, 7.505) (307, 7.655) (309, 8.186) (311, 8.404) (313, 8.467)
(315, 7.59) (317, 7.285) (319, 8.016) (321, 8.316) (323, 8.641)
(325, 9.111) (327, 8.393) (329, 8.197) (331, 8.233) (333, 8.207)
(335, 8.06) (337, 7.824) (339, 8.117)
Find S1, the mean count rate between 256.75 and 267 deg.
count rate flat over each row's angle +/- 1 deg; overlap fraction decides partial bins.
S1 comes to 7.05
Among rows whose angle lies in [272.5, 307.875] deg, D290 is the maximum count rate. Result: 8.231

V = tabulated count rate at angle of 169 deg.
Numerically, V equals 6.953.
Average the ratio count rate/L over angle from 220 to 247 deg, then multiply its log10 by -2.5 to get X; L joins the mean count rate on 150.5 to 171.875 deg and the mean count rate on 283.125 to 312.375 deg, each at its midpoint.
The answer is 0.06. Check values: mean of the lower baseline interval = 6.87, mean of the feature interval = 7.02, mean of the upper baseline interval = 7.88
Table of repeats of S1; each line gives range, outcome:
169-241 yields 7.13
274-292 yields 7.51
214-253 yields 6.96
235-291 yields 7.17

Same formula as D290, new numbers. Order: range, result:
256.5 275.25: 8.264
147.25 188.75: 8.585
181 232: 8.29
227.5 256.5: 7.797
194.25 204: 7.124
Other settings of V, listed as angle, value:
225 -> 6.636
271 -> 6.913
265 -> 7.136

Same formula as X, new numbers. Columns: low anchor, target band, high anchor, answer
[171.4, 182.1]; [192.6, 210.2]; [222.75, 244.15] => 0.10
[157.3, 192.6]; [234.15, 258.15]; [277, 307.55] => 0.08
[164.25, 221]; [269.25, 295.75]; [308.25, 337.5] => 0.06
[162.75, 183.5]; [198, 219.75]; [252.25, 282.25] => 0.08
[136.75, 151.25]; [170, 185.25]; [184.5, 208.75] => -0.14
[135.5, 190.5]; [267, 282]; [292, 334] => 0.11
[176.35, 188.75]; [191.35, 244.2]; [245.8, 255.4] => 0.09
